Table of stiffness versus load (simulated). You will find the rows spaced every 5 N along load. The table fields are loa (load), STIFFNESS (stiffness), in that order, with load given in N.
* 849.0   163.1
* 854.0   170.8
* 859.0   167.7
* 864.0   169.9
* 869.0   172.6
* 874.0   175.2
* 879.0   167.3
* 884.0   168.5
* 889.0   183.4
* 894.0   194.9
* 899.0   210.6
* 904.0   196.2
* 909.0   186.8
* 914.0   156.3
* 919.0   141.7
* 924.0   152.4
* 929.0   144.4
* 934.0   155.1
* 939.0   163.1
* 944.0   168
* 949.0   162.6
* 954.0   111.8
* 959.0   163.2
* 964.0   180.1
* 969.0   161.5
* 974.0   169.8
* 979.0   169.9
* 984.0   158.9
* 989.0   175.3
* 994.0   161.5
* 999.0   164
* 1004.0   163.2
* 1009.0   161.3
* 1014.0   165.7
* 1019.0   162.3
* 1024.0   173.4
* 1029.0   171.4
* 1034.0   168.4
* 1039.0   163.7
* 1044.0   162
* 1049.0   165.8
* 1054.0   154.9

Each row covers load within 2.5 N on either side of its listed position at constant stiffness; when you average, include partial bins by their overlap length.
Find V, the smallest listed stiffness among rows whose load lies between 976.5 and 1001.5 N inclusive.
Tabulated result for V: 158.9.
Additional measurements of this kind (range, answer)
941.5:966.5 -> 111.8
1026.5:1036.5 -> 168.4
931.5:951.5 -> 155.1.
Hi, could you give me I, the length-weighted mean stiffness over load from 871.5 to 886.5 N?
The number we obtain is 170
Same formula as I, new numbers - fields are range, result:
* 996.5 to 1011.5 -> 163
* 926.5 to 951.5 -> 159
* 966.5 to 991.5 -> 167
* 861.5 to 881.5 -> 171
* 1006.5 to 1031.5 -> 167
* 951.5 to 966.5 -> 152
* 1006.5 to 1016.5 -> 164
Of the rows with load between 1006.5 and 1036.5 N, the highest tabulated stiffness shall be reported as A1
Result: 173.4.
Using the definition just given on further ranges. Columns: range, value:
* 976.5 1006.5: 175.3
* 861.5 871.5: 172.6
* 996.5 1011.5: 164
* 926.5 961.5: 168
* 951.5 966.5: 180.1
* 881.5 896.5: 194.9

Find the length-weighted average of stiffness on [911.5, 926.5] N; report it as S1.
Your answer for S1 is 150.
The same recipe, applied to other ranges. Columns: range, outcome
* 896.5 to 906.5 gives 203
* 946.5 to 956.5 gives 137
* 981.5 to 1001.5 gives 165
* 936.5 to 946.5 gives 166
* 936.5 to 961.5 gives 154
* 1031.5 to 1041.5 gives 166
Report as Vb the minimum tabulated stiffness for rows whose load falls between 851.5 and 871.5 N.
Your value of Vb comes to 167.7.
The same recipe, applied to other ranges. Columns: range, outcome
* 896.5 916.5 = 156.3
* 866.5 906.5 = 167.3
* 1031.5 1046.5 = 162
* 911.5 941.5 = 141.7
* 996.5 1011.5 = 161.3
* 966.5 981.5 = 161.5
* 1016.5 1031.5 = 162.3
